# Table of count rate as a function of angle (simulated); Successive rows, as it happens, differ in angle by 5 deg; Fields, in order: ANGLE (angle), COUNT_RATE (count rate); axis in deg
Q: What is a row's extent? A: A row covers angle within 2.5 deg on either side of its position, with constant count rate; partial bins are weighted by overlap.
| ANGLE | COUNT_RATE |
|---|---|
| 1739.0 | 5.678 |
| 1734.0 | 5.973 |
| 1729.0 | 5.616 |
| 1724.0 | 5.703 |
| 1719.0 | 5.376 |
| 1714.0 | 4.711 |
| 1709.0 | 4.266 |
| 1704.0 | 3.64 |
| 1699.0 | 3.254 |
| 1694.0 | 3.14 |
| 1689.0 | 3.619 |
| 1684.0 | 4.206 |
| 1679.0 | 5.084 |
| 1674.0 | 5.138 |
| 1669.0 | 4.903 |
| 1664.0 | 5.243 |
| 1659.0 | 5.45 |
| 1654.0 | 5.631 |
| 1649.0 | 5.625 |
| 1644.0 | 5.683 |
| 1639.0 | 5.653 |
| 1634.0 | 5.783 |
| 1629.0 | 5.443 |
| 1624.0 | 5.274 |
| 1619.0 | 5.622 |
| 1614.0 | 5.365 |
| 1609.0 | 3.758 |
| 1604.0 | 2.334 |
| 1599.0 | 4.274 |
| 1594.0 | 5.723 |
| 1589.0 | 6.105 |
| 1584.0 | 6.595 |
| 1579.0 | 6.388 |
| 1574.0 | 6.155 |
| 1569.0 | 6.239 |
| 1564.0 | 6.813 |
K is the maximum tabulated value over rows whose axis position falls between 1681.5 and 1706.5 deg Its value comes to 4.206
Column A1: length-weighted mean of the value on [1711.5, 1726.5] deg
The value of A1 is 5.26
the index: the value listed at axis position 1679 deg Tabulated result 5.084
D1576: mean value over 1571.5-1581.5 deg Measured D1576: 6.27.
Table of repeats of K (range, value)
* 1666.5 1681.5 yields 5.138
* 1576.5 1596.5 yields 6.595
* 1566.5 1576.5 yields 6.239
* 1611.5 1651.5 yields 5.783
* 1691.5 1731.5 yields 5.703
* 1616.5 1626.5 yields 5.622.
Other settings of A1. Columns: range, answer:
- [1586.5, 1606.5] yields 4.61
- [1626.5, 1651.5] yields 5.64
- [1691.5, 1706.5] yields 3.34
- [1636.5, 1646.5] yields 5.67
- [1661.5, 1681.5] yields 5.09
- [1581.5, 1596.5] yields 6.14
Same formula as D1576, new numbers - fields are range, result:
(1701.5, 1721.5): 4.5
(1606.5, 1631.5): 5.09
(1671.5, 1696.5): 4.24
